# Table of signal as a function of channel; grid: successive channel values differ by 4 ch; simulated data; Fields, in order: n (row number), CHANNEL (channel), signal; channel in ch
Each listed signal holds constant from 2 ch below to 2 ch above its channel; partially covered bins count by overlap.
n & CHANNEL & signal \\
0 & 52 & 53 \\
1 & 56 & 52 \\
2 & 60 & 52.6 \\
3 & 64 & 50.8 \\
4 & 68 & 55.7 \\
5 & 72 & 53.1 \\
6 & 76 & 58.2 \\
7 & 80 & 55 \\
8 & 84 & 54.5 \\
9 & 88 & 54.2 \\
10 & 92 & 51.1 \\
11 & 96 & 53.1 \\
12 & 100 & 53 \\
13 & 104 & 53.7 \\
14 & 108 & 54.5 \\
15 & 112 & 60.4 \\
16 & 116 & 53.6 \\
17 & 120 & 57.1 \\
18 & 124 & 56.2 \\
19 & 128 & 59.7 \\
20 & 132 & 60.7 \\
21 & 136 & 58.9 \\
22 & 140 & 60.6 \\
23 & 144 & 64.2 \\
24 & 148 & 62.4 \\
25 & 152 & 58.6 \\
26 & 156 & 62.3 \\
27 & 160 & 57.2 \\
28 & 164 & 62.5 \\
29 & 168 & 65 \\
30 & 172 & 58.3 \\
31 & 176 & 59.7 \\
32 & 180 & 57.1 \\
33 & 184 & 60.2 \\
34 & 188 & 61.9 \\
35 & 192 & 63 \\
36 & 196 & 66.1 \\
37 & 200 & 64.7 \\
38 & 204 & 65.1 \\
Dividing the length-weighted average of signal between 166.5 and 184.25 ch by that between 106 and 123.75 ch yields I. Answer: 1.06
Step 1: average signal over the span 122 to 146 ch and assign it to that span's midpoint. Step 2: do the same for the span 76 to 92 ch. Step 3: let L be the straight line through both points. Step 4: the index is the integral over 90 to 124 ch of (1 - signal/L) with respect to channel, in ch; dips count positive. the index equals 1.5 ch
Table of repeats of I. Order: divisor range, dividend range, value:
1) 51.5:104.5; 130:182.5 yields 1.13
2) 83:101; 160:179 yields 1.14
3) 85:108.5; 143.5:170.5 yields 1.16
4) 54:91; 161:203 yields 1.15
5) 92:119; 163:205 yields 1.14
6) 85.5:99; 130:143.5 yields 1.14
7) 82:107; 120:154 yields 1.13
